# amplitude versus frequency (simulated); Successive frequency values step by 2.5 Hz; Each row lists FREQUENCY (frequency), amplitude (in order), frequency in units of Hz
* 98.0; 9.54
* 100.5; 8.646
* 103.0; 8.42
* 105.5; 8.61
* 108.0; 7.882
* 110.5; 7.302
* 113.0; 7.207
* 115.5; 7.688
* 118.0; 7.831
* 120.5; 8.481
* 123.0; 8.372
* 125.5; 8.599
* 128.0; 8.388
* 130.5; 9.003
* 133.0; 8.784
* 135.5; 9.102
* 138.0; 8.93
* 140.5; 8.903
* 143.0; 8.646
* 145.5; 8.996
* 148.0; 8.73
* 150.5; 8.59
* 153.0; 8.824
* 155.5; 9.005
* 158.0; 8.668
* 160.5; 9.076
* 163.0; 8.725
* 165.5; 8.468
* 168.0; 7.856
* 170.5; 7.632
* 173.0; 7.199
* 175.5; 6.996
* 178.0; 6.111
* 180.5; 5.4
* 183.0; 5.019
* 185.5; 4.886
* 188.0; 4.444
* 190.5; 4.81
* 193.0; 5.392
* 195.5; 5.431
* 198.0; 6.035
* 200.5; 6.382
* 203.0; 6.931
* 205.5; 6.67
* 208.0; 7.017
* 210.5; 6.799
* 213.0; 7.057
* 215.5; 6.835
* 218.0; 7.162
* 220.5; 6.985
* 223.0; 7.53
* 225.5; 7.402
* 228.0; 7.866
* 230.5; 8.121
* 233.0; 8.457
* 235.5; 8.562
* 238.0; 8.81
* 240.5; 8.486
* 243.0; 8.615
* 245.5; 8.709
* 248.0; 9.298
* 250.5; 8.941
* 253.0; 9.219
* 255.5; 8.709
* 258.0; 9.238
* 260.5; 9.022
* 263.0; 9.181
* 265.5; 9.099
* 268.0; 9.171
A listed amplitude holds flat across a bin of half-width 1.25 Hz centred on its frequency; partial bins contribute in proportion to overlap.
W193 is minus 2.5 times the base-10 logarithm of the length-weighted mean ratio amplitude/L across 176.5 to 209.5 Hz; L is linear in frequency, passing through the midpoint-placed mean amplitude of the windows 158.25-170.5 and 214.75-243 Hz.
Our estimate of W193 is 0.38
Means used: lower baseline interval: 8.45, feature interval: 5.75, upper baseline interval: 7.89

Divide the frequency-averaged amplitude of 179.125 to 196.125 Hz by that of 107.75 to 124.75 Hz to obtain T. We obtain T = 0.64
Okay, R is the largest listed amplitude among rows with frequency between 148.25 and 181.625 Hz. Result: 9.076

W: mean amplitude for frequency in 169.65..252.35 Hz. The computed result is 7.04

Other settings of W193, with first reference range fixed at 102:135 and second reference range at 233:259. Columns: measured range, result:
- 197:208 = 0.29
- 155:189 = 0.19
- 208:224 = 0.23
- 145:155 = -0.05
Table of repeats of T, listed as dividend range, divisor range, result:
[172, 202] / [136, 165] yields 0.64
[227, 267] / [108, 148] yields 1.04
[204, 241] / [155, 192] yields 1.10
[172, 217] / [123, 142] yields 0.69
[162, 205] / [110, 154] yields 0.75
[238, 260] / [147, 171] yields 1.04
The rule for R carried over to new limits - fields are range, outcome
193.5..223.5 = 7.53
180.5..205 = 6.931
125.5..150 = 9.102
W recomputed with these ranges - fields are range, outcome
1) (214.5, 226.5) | 7.19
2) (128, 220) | 7.36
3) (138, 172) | 8.63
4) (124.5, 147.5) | 8.82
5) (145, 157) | 8.82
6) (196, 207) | 6.44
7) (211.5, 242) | 7.77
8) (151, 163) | 8.86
